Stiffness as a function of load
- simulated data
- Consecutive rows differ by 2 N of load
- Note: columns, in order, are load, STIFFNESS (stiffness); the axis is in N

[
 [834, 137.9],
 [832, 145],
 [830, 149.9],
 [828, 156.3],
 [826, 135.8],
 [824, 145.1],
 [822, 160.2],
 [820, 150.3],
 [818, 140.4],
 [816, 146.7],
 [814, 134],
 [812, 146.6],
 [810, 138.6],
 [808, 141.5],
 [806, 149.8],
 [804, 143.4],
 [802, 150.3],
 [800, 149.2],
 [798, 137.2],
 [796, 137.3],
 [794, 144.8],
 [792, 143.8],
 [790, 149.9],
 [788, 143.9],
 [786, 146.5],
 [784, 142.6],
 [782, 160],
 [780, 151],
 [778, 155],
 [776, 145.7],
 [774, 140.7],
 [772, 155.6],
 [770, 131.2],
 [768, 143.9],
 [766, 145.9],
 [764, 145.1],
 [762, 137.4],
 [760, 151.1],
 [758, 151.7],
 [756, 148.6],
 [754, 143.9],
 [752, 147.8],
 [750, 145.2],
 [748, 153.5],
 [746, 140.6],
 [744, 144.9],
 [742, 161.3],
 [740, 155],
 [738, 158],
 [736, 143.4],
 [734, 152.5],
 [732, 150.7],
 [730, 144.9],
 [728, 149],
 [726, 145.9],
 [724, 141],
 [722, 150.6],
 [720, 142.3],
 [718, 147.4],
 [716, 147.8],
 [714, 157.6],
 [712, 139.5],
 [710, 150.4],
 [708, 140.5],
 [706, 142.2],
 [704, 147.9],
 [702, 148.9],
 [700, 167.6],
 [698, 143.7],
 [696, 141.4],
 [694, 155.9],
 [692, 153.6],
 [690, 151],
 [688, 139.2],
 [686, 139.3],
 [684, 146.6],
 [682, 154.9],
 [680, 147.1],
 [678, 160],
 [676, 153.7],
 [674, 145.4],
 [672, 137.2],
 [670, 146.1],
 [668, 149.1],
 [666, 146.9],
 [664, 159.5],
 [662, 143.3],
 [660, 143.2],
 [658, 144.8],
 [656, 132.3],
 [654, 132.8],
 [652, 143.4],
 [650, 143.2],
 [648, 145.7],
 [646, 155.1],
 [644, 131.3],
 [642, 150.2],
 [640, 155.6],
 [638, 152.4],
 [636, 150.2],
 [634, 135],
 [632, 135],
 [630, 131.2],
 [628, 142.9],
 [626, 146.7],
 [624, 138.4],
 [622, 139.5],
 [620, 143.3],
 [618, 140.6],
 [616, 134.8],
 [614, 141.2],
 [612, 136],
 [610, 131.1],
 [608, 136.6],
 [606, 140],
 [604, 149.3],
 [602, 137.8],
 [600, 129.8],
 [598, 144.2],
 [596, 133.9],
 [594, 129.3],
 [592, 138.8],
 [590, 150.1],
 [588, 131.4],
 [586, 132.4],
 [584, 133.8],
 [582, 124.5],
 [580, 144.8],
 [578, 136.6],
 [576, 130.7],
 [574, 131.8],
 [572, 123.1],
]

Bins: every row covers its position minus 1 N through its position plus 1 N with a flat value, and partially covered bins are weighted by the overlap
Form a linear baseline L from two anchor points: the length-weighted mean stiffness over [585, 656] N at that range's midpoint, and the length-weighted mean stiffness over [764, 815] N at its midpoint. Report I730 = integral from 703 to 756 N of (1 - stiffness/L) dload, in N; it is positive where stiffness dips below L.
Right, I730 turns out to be -1.66 N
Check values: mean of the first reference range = 140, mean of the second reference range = 145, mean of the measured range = 148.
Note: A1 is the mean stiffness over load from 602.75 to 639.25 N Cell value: 140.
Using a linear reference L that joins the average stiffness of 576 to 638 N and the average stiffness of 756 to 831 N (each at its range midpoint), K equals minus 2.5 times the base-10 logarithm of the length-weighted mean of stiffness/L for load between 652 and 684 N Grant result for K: -0.04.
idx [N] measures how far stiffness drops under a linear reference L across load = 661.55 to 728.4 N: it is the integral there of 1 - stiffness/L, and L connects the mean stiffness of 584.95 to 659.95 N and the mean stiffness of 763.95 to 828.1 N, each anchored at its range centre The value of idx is -2.6 N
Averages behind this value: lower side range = 140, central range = 148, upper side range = 146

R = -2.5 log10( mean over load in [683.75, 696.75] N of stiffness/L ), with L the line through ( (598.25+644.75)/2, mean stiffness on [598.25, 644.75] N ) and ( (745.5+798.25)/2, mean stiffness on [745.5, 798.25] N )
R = -0.03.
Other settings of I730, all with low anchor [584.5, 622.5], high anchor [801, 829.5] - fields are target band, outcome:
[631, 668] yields -1.3 N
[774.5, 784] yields -0.4 N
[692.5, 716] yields -1.2 N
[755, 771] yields -0.1 N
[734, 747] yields -0.7 N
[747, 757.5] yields -0.3 N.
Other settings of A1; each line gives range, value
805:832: 146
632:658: 144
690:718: 149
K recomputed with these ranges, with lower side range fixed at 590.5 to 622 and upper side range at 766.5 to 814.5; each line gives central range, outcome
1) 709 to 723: -0.042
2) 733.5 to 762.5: -0.041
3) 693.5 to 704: -0.069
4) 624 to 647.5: -0.036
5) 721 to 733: -0.032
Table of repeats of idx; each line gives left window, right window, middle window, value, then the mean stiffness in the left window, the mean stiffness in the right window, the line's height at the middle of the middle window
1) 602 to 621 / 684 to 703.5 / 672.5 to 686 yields -0.3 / 139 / 149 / 147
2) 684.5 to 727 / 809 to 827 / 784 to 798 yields 0.1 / 147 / 144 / 145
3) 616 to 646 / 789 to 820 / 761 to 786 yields -0.5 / 142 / 144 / 144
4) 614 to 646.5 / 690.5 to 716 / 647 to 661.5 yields 0.4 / 142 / 149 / 145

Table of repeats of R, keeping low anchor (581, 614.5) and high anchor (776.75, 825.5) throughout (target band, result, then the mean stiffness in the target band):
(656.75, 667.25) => -0.06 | 147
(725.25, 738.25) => -0.04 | 149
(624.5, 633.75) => -0.01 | 139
